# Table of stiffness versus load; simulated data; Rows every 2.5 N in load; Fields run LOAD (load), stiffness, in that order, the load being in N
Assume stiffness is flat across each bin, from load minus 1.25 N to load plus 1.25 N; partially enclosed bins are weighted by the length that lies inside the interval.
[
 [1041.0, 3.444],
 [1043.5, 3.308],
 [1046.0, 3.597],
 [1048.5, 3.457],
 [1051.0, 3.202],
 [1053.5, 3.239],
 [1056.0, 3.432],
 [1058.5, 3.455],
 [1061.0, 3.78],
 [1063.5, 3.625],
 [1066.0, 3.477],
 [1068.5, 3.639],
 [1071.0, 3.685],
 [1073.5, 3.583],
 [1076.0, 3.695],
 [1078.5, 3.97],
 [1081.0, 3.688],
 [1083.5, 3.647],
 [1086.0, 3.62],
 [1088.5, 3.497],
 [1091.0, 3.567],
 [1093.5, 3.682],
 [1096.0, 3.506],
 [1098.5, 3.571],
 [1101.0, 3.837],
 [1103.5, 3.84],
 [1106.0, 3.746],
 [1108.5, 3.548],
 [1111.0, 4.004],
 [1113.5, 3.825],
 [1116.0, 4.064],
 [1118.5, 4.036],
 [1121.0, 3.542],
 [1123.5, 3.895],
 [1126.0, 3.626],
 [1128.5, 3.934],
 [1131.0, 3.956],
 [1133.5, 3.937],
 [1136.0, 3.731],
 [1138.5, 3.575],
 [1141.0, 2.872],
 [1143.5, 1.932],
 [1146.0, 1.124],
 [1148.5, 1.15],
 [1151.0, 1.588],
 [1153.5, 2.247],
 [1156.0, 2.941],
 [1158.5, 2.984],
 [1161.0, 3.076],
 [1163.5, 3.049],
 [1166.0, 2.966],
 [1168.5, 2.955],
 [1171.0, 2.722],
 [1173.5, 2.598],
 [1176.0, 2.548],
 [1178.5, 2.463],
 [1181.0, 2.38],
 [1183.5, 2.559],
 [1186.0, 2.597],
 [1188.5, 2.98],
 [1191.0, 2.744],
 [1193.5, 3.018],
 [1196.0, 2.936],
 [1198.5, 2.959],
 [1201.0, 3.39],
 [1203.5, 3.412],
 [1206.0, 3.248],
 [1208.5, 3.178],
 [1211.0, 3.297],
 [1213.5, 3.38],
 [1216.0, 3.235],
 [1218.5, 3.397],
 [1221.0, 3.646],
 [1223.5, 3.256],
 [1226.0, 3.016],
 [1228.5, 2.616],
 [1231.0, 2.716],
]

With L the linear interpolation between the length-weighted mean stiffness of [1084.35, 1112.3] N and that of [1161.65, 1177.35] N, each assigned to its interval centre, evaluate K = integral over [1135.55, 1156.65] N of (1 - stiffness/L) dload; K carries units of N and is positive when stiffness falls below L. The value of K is 5.6 N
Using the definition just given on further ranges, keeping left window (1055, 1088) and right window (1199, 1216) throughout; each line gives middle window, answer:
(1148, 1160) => 4.07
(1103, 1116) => -1.01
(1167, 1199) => 6.03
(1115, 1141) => -2.13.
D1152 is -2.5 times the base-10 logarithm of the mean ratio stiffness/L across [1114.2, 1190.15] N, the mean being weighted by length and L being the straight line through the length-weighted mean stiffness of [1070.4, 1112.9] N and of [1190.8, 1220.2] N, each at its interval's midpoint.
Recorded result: 0.171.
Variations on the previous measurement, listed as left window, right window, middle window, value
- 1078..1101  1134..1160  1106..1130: -0.25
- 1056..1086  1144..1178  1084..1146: -0.17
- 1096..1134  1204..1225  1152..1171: 0.24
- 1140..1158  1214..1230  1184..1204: -0.09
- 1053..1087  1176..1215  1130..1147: 0.08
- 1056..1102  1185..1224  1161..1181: 0.19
